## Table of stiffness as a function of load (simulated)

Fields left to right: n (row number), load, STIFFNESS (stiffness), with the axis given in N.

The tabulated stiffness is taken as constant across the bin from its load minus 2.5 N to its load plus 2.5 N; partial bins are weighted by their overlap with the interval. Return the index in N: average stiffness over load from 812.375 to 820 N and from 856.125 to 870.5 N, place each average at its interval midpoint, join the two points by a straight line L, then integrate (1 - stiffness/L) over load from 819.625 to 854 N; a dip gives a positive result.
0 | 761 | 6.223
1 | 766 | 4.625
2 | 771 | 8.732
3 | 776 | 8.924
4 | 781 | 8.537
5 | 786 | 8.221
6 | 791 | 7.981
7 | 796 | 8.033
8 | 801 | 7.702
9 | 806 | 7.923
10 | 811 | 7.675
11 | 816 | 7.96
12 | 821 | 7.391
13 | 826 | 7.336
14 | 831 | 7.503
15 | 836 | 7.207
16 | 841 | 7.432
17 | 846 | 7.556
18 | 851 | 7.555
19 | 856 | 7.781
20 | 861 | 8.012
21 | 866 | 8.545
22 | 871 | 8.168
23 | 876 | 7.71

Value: 2.3 N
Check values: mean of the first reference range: 7.81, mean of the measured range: 7.43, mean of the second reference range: 8.18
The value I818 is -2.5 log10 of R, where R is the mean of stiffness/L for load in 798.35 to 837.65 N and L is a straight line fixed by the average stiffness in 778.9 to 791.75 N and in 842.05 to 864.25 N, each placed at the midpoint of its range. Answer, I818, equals 0.058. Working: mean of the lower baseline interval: 8.27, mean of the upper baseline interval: 7.73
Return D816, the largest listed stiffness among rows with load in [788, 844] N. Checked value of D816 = 8.033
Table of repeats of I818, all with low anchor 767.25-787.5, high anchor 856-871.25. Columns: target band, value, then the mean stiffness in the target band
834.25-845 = 0.12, 7.36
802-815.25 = 0.07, 7.81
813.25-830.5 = 0.10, 7.56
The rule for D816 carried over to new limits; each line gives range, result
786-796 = 8.221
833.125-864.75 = 8.012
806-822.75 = 7.96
